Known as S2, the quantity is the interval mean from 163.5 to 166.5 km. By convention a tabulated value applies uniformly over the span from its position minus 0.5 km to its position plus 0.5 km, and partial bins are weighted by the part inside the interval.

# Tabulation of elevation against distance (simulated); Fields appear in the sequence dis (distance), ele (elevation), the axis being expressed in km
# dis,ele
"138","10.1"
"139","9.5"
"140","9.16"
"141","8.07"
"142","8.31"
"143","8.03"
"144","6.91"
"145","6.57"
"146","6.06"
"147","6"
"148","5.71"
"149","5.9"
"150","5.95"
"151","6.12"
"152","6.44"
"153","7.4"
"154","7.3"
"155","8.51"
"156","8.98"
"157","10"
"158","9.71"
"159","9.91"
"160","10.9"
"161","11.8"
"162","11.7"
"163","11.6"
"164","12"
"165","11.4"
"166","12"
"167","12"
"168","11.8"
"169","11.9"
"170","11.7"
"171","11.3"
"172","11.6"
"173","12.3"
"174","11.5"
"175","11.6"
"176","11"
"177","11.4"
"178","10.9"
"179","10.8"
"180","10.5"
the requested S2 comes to 11.8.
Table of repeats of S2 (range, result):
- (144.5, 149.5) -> 6.05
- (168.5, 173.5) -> 11.8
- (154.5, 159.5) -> 9.42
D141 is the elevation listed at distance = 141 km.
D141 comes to 8.07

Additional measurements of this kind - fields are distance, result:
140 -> 9.16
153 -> 7.4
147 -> 6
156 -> 8.98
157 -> 10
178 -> 10.9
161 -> 11.8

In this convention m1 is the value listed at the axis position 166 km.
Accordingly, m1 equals 12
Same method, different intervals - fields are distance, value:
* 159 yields 9.91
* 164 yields 12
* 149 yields 5.9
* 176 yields 11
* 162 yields 11.7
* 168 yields 11.8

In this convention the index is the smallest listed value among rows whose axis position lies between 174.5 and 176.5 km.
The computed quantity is 11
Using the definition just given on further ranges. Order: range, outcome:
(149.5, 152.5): 5.95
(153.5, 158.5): 7.3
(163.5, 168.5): 11.4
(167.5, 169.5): 11.8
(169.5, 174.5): 11.3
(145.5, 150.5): 5.71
